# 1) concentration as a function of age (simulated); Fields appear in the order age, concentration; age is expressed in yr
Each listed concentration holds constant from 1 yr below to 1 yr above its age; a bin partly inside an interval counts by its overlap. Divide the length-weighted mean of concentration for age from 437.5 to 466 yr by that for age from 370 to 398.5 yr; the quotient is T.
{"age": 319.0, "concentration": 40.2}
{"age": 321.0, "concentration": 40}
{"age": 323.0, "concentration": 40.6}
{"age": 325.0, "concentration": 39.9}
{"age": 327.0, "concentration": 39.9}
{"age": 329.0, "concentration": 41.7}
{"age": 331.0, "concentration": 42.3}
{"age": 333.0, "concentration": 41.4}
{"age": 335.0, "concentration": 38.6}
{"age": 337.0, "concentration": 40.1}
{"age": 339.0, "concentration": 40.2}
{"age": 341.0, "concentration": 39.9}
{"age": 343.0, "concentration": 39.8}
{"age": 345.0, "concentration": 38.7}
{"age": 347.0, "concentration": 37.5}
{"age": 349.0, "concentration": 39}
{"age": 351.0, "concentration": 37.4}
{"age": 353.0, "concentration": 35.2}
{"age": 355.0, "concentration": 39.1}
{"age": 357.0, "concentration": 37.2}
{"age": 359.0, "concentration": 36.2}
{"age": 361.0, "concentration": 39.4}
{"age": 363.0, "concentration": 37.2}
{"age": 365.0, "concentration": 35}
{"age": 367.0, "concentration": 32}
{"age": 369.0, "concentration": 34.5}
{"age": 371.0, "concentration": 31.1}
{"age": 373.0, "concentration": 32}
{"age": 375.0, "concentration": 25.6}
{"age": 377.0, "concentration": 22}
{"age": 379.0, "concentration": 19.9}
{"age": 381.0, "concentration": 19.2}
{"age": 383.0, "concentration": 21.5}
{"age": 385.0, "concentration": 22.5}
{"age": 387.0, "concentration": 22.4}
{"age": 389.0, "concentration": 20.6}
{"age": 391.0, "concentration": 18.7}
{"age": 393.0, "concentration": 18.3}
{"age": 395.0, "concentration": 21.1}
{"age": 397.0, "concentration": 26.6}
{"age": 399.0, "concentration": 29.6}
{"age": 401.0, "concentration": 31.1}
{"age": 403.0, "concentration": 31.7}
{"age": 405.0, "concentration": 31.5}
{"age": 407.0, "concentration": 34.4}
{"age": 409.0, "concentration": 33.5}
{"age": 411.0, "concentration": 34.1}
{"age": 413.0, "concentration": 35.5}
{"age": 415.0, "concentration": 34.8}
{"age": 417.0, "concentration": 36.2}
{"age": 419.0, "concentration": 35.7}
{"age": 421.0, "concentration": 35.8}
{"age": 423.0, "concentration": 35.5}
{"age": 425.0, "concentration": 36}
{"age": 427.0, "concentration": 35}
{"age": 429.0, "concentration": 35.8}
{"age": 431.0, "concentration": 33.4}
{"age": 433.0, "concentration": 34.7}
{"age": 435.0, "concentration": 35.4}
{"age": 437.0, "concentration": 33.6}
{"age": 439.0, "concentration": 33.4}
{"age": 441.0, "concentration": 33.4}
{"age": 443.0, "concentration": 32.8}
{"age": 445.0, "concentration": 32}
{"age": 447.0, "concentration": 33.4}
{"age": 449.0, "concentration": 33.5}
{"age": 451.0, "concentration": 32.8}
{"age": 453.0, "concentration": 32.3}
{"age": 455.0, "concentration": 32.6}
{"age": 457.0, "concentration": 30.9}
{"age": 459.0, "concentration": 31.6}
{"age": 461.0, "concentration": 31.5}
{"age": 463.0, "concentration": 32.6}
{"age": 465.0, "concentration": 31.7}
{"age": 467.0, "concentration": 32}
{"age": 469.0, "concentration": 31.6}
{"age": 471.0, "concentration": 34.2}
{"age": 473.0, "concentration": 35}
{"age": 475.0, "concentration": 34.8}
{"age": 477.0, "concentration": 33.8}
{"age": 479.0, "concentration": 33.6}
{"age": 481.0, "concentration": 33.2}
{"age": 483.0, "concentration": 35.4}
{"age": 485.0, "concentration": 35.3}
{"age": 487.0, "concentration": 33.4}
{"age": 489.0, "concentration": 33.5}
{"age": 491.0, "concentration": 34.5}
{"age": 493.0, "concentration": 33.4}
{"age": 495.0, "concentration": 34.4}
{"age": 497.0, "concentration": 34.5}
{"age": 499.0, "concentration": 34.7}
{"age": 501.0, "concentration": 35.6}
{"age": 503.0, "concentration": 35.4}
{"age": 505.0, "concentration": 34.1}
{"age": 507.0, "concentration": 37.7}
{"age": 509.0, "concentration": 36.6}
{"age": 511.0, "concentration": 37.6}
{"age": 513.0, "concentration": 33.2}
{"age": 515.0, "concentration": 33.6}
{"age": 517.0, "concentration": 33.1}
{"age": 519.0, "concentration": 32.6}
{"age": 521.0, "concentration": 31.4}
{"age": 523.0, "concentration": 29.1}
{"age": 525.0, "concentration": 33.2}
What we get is 1.41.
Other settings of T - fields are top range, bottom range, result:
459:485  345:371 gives 0.91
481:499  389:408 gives 1.28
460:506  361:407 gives 1.25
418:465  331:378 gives 0.93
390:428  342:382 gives 0.94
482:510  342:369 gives 0.94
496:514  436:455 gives 1.08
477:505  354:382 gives 1.09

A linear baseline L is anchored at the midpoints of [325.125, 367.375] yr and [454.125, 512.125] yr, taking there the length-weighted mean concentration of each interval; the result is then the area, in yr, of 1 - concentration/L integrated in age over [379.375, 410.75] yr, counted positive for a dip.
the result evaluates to 9.6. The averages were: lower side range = 38.6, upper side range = 34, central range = 25.6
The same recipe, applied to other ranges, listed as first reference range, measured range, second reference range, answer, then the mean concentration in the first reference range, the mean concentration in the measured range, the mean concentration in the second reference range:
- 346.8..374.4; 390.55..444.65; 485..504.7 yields 4.4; 35.7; 32.3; 34.4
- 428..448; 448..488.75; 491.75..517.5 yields 1.5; 33.8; 33.1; 34.9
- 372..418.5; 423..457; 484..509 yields -3.6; 27.2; 33.7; 34.8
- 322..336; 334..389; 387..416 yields 4.1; 40.6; 32.9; 28.5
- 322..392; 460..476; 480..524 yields 0.5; 33.7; 32.9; 34.2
